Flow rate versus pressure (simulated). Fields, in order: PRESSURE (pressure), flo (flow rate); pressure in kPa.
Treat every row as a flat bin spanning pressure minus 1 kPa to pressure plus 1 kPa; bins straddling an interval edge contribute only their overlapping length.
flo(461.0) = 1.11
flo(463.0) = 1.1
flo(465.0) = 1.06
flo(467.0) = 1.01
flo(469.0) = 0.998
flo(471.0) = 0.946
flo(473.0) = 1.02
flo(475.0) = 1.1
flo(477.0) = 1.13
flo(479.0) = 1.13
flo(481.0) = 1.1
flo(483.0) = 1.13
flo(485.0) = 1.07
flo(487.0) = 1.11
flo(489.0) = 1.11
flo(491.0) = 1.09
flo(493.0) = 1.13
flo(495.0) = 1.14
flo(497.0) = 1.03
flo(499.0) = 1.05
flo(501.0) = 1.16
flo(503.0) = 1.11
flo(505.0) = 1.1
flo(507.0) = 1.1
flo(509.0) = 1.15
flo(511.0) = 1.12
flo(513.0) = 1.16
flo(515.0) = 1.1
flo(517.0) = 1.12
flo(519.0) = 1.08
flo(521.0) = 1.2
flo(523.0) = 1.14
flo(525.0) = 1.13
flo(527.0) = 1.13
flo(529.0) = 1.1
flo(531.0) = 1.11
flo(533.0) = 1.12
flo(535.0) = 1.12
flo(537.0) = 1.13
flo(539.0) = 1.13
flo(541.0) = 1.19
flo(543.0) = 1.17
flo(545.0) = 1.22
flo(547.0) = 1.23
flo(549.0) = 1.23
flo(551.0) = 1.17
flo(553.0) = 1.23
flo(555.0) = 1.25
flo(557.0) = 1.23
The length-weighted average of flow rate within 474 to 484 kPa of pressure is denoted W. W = 1.12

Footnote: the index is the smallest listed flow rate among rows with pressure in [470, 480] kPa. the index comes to 0.946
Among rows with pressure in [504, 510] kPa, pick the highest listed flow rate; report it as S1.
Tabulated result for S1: 1.15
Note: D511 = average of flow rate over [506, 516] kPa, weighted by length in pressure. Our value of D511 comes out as 1.13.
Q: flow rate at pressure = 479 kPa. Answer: 1.13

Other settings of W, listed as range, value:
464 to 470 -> 1.02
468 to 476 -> 1.02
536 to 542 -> 1.15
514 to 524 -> 1.13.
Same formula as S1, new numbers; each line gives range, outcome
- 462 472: 1.1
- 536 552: 1.23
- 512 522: 1.2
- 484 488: 1.11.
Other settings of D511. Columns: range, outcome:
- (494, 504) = 1.1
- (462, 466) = 1.08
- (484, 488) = 1.09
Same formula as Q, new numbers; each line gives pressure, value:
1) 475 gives 1.1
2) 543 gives 1.17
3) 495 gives 1.14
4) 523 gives 1.14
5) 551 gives 1.17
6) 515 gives 1.1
